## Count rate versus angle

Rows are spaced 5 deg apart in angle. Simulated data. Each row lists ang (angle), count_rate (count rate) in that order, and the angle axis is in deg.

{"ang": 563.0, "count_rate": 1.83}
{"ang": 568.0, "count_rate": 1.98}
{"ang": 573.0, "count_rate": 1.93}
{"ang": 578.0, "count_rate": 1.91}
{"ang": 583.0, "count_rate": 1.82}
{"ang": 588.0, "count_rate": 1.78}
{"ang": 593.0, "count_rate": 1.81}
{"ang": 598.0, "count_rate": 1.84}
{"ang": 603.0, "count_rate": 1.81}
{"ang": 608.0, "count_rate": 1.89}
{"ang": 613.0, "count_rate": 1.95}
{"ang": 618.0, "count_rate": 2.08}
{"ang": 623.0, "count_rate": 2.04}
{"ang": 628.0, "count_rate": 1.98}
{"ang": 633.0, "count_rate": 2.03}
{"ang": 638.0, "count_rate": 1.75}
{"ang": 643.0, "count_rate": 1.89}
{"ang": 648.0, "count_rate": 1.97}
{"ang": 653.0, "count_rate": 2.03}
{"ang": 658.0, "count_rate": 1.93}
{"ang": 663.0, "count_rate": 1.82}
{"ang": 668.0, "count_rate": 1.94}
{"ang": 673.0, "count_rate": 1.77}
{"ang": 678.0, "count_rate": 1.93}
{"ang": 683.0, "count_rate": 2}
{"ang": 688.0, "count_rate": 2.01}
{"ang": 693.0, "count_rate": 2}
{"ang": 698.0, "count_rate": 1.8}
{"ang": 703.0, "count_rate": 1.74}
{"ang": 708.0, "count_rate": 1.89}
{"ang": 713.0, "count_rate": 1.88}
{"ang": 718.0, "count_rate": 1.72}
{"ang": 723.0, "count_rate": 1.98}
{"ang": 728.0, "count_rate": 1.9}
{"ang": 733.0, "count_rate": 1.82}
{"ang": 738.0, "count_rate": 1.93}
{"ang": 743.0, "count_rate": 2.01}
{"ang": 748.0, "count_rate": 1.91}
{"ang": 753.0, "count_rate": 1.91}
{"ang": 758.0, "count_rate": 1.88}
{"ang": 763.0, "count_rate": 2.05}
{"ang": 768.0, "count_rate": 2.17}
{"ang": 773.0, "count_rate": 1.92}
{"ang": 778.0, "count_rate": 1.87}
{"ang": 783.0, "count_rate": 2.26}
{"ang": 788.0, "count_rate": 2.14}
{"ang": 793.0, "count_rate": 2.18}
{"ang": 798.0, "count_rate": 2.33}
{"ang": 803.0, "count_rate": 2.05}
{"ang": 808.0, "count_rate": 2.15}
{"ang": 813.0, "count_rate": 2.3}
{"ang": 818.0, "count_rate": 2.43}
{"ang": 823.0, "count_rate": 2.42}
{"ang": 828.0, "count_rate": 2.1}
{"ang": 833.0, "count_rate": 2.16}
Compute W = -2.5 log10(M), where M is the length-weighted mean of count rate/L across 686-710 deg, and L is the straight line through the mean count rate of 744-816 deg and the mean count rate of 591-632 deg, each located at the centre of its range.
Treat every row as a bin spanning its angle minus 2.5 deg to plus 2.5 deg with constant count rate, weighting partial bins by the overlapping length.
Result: 0.07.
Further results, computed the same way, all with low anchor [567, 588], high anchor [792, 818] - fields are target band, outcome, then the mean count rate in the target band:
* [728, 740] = 0.13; 1.88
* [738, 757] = 0.11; 1.94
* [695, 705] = 0.16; 1.78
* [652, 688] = 0.06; 1.92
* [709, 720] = 0.15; 1.82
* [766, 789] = 0.06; 2.07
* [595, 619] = 0.02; 1.9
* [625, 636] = -0.01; 2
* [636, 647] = 0.08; 1.84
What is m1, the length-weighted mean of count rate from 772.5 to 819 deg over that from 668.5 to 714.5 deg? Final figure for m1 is 1.14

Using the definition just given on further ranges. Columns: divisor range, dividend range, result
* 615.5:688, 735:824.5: 1.08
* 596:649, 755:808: 1.08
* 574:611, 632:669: 1.04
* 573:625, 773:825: 1.16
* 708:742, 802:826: 1.21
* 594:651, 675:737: 0.98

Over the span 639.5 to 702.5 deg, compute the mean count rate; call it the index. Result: 1.92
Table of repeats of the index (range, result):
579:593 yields 1.81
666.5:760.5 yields 1.9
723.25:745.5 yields 1.92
